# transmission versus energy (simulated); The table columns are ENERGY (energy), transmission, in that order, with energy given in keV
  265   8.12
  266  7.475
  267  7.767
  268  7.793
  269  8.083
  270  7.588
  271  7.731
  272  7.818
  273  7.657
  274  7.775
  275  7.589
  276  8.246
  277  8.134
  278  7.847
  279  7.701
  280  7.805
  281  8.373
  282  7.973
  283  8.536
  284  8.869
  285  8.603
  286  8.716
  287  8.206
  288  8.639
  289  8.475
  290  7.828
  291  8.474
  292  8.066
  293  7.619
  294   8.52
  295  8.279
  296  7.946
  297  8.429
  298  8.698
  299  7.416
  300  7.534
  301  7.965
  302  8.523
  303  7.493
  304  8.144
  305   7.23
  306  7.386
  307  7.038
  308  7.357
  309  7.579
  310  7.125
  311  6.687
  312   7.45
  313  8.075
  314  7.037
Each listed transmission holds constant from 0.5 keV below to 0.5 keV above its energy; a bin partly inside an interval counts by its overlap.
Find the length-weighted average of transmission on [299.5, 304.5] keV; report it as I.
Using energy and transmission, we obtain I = 7.93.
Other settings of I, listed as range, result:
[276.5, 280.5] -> 7.87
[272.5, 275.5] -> 7.67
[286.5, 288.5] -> 8.42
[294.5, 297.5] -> 8.22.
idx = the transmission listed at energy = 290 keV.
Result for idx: 7.828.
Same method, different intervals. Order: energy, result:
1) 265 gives 8.12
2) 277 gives 8.134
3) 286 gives 8.716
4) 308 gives 7.357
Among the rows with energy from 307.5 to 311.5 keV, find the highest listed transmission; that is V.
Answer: 7.579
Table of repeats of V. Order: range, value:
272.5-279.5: 8.246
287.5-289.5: 8.639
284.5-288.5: 8.716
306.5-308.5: 7.357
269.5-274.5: 7.818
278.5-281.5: 8.373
